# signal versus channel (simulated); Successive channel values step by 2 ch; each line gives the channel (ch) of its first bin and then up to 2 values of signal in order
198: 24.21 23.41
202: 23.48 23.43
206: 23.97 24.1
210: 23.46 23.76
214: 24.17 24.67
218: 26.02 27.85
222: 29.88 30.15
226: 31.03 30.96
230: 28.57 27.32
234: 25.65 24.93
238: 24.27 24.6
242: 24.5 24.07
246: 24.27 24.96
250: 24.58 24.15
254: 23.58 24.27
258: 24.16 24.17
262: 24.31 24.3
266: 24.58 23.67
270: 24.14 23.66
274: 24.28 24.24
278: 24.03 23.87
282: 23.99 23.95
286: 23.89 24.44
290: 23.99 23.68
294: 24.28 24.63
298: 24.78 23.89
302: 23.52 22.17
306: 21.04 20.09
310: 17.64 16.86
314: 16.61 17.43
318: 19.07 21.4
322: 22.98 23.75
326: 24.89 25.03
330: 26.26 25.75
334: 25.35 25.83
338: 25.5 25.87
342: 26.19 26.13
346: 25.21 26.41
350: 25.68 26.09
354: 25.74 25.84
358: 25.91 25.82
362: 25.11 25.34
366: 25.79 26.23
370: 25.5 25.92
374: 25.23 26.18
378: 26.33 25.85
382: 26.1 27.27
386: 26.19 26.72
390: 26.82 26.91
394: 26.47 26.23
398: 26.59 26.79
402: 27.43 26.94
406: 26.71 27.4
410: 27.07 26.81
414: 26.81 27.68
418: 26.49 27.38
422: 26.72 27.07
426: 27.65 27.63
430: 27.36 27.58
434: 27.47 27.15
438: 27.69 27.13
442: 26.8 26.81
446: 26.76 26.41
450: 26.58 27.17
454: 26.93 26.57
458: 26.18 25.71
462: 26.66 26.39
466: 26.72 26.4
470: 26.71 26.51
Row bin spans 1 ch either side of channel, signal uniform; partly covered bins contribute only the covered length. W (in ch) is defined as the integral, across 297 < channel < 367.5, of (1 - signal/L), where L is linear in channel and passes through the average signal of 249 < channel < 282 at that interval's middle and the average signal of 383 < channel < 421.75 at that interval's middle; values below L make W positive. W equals 4.8 ch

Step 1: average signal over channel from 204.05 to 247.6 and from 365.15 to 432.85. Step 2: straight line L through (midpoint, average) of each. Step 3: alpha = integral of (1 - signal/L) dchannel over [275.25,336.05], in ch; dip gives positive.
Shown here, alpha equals 8.1 ch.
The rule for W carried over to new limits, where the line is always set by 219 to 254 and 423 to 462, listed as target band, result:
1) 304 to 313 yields 2.5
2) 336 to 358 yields 0.7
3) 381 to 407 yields 0.1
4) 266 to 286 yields 1.9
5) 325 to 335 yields 0.5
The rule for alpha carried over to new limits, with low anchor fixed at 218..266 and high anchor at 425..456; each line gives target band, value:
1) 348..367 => 0.63 ch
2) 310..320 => 3.21 ch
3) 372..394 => 0.35 ch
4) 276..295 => 1.56 ch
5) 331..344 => 0.35 ch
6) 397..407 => 0.00 ch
